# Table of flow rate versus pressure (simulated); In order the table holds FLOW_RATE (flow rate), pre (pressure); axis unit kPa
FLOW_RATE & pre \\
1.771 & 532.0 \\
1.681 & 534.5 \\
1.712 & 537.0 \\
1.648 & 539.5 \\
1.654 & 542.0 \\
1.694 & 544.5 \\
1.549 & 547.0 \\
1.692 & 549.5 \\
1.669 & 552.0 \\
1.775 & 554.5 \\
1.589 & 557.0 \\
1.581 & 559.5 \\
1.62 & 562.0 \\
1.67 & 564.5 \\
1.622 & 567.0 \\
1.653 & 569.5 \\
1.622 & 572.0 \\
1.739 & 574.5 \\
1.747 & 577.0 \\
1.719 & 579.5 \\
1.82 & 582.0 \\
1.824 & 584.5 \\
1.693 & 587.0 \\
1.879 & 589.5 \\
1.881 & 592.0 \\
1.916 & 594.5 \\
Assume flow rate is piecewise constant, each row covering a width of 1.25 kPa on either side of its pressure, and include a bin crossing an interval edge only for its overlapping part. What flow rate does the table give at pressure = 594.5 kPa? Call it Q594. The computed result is 1.916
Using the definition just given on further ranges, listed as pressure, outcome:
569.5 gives 1.653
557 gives 1.589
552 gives 1.669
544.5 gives 1.694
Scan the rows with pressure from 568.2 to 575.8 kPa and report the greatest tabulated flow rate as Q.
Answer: 1.739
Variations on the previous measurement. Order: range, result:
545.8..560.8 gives 1.775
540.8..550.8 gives 1.694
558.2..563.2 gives 1.62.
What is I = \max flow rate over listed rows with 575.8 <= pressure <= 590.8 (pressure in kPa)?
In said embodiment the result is 1.879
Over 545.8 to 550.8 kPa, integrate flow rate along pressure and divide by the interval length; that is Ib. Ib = 1.62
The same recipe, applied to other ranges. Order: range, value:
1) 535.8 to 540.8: 1.68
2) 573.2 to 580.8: 1.73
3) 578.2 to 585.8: 1.79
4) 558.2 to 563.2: 1.6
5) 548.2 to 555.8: 1.71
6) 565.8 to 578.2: 1.68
